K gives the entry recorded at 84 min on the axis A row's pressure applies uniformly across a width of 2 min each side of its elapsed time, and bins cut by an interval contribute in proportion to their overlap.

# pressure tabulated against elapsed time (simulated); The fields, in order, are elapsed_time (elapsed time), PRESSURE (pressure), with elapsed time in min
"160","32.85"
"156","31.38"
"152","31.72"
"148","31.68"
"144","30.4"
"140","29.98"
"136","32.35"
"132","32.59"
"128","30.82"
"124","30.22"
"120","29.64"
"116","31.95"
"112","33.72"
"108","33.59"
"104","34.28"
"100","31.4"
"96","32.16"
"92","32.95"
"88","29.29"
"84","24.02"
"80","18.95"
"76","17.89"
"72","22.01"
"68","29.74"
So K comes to 24.02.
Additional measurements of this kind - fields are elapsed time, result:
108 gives 33.59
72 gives 22.01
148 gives 31.68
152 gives 31.72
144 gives 30.4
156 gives 31.38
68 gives 29.74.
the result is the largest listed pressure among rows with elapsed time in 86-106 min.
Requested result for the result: 34.28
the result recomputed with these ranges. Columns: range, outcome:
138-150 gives 31.68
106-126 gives 33.72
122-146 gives 32.59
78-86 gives 24.02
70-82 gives 22.01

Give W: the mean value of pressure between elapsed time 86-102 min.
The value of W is 31.5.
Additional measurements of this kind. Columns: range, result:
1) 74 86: 20.3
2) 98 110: 33.1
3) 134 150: 31.1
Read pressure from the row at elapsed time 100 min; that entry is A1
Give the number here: 31.4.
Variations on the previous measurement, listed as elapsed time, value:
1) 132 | 32.59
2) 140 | 29.98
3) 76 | 17.89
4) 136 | 32.35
